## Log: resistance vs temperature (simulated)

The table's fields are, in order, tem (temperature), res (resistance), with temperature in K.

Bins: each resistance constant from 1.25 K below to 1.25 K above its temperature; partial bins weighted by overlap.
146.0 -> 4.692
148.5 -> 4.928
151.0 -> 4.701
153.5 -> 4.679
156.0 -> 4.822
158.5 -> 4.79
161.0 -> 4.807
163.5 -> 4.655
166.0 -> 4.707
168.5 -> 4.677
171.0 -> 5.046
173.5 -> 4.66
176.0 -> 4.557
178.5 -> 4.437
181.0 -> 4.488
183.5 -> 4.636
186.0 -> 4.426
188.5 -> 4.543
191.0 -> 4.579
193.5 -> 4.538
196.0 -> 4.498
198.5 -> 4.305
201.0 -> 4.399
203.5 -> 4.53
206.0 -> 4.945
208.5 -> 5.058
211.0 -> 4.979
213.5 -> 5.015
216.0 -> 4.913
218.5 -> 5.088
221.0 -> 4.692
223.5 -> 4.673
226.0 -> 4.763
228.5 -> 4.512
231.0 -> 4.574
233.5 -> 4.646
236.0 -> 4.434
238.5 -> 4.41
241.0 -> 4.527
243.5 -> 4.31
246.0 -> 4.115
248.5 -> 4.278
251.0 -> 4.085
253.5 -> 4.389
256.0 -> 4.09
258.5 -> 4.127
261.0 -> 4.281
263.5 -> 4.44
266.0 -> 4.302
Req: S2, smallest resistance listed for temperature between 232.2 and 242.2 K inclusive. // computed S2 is 4.41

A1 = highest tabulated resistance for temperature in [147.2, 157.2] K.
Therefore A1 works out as 4.928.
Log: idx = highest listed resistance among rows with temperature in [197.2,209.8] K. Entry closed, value 5.058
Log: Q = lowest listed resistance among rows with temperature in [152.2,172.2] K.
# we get 4.655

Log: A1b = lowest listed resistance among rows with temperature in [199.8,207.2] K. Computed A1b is 4.399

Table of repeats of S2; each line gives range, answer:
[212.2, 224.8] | 4.673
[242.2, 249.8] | 4.115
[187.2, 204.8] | 4.305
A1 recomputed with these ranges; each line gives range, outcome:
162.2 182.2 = 5.046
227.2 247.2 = 4.646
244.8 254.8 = 4.389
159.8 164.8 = 4.807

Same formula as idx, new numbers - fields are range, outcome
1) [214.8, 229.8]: 5.088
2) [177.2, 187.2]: 4.636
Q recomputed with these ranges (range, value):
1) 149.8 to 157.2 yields 4.679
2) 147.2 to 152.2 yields 4.701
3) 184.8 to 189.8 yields 4.426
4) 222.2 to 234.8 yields 4.512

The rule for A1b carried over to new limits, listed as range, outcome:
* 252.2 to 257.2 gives 4.09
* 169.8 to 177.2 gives 4.557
